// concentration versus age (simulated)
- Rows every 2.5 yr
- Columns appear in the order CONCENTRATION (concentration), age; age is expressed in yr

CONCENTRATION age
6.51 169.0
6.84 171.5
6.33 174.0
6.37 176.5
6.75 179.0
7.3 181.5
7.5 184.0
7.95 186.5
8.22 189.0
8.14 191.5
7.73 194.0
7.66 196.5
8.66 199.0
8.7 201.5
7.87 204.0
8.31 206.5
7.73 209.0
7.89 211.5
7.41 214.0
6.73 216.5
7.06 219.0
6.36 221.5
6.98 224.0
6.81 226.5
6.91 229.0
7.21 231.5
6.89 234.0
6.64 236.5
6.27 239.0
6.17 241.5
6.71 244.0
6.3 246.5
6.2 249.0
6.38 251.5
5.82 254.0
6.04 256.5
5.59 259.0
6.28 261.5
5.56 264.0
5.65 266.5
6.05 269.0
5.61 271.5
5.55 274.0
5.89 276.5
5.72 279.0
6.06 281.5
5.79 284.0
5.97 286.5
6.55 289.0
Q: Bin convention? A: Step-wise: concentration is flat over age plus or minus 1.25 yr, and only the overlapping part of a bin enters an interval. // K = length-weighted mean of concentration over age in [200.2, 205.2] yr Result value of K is 8.29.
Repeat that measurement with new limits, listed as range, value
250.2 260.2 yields 5.96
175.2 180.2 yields 6.56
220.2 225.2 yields 6.67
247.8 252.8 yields 6.29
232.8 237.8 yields 6.76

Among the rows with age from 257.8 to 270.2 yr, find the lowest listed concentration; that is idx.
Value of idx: 5.56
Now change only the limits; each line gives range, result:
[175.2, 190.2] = 6.37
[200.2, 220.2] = 6.73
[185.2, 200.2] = 7.66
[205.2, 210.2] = 7.73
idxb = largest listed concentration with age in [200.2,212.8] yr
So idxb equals 8.7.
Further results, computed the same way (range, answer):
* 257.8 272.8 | 6.28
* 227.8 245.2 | 7.21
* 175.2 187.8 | 7.95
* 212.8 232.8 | 7.41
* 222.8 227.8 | 6.98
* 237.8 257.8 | 6.71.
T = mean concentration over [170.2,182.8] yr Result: 6.72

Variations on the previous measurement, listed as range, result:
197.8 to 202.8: 8.67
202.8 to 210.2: 7.97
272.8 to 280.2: 5.72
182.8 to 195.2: 7.91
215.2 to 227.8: 6.79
